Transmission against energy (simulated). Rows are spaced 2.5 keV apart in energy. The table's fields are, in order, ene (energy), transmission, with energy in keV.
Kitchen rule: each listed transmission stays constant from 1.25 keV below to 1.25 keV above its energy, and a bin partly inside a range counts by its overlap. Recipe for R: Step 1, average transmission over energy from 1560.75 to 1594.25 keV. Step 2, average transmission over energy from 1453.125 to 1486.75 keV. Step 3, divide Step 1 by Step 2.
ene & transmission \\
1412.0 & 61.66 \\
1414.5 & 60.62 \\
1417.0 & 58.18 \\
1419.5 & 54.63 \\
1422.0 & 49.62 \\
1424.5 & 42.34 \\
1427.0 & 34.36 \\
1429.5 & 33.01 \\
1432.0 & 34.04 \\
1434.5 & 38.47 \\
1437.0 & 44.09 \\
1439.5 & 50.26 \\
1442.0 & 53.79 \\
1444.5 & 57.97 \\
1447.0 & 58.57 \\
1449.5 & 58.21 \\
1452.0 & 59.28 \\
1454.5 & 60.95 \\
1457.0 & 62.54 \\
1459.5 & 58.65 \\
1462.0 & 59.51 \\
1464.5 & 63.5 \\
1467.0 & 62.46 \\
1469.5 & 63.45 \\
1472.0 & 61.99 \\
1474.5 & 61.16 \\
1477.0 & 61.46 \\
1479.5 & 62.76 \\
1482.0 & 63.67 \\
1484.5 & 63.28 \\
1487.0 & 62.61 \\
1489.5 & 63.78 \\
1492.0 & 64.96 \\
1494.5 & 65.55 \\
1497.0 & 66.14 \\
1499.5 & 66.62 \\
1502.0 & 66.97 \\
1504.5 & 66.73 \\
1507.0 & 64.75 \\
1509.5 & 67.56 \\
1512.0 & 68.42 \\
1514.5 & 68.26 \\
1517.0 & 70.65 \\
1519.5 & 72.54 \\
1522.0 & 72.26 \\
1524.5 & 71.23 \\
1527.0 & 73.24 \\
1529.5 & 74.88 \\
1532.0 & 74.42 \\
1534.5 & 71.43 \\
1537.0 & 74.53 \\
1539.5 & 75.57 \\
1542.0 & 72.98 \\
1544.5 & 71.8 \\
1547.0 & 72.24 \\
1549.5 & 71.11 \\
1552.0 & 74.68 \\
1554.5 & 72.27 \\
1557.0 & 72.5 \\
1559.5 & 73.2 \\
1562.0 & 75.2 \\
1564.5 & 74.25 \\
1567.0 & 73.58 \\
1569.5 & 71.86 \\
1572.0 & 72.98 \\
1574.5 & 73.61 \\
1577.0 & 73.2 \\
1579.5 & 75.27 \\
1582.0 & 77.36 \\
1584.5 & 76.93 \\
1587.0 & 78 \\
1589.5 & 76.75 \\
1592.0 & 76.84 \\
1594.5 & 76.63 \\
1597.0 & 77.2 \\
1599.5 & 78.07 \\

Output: 1.21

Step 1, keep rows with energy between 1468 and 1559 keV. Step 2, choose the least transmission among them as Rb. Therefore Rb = 61.16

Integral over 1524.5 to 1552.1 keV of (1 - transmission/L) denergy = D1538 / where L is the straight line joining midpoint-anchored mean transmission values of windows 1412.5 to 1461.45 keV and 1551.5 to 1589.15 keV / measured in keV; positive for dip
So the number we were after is -1.8 keV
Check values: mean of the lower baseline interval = 51.3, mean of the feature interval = 73.2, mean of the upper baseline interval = 74.4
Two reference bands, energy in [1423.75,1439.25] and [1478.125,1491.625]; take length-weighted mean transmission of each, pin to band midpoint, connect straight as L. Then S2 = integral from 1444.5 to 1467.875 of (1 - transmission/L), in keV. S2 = -4.9 keV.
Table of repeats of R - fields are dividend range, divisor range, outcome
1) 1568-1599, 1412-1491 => 1.36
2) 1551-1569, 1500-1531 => 1.05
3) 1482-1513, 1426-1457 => 1.33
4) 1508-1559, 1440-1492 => 1.18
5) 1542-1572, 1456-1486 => 1.18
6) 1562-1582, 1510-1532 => 1.03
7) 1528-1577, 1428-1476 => 1.34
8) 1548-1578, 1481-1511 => 1.12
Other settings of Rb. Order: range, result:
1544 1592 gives 71.11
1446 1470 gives 58.21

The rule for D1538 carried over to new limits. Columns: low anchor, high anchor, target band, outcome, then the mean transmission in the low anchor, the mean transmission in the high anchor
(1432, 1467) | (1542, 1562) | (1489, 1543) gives -2.5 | 55.3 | 72.7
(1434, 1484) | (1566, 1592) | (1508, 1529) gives -1.2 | 58.5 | 75.1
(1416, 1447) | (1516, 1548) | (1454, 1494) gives -3.4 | 46.3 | 72.9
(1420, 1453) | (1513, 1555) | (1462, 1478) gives -1.8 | 47.3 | 72.6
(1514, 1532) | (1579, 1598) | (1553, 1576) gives 0.6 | 72.2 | 76.9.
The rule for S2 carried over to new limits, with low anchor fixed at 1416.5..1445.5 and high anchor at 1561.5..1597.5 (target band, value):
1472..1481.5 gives -1.27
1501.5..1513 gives -1.15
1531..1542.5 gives -1.23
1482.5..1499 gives -2.01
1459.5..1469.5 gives -1.81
